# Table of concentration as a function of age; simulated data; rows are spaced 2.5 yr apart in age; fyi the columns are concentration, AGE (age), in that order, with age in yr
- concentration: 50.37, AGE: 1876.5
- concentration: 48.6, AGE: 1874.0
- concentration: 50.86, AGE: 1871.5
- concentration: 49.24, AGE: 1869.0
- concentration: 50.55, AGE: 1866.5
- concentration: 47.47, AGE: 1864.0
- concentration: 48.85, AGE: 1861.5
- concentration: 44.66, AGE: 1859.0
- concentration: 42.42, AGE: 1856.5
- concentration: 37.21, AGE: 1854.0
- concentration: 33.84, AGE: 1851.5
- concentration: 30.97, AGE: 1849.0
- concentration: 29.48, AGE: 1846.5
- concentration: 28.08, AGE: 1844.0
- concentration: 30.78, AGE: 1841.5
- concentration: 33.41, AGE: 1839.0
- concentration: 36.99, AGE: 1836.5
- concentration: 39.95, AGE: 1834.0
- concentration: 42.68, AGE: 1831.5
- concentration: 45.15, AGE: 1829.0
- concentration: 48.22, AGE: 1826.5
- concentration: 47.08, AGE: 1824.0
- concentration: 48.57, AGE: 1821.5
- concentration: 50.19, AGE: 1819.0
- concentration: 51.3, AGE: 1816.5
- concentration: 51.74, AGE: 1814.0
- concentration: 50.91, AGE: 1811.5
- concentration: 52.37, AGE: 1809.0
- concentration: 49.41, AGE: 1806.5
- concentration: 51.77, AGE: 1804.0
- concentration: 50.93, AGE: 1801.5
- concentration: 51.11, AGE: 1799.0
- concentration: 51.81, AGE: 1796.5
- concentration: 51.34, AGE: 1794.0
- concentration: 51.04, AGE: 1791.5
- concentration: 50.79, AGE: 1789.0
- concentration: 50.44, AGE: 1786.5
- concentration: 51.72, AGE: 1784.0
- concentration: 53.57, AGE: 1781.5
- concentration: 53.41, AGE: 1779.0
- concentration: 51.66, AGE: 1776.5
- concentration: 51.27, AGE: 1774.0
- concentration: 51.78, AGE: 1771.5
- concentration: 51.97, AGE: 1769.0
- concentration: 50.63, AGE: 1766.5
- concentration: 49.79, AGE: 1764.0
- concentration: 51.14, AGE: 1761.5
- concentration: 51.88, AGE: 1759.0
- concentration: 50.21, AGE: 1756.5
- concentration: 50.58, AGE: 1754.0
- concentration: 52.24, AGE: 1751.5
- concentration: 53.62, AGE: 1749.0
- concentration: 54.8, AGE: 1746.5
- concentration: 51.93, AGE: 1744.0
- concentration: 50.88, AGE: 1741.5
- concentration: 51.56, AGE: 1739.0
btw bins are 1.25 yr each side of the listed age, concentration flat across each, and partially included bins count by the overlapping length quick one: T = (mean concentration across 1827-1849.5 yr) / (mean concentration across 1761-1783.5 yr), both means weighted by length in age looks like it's 0.7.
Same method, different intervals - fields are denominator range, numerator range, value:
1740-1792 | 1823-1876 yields 0.80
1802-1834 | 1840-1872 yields 0.82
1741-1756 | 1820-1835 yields 0.87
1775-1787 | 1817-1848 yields 0.77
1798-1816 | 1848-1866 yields 0.81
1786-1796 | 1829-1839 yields 0.78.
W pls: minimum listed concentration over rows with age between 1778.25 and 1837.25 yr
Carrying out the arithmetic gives 36.99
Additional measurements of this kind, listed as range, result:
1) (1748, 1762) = 50.21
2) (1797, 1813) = 49.41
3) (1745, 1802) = 49.79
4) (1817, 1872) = 28.08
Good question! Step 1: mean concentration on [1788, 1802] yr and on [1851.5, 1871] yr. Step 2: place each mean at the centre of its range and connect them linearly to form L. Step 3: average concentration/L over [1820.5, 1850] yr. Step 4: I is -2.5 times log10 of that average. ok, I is 0.23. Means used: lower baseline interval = 51.2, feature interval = 38.4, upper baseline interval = 45.2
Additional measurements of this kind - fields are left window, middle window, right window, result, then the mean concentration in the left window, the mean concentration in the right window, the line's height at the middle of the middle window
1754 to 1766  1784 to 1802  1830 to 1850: -0.165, 50.7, 34.2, 43.9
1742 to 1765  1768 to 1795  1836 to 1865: -0.093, 51.8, 36.9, 47.5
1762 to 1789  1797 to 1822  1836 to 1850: -0.228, 51.6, 31.3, 41.4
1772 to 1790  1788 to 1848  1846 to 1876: 0.060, 51.8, 43.4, 47.9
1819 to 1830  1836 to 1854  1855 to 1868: 0.416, 47.6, 46.7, 47.1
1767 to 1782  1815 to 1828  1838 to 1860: -0.195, 52.1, 34.4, 41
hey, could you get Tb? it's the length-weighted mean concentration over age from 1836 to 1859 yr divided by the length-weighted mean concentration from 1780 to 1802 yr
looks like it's 0.7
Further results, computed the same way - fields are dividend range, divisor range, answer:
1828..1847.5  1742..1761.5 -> 0.69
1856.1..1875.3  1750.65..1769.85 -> 0.94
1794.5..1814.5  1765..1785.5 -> 0.99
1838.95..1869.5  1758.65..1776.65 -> 0.76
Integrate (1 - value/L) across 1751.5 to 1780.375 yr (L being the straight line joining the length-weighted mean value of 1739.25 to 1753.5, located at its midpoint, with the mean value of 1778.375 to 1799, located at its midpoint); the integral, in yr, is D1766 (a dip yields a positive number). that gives 0.42 yr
